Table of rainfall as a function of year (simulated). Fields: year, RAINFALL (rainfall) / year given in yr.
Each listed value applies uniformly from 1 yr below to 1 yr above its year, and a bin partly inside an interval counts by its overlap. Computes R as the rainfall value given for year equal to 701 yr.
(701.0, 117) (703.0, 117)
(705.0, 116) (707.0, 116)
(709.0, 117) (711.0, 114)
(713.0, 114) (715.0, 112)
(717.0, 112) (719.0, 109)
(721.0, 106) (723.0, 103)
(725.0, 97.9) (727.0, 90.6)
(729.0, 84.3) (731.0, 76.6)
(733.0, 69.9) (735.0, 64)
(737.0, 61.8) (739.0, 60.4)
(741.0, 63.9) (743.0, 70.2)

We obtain 117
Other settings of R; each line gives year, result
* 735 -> 64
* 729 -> 84.3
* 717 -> 112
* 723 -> 103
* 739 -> 60.4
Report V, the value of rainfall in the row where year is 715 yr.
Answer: 112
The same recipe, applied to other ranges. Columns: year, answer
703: 117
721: 106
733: 69.9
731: 76.6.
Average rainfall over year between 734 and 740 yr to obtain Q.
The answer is 62.1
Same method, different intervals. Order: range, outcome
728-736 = 73.7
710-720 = 112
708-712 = 116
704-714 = 115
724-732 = 87.3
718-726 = 104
